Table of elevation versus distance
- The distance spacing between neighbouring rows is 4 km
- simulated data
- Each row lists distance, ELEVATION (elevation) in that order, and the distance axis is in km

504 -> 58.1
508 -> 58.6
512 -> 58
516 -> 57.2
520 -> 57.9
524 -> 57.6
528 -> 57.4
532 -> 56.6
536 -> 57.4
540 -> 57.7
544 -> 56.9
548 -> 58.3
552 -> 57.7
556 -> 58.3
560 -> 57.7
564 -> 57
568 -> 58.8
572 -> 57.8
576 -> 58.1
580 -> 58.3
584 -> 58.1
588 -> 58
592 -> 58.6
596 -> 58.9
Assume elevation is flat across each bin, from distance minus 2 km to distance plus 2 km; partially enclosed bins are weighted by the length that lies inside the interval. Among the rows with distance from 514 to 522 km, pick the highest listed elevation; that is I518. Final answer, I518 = 57.9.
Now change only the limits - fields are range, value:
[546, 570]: 58.8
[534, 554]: 58.3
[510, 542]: 58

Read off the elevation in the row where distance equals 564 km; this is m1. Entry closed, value 57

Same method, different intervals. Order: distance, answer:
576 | 58.1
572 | 57.8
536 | 57.4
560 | 57.7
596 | 58.9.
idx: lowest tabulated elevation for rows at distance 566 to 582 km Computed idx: 57.8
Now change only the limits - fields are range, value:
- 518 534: 56.6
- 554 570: 57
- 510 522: 57.2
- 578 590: 58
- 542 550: 56.9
